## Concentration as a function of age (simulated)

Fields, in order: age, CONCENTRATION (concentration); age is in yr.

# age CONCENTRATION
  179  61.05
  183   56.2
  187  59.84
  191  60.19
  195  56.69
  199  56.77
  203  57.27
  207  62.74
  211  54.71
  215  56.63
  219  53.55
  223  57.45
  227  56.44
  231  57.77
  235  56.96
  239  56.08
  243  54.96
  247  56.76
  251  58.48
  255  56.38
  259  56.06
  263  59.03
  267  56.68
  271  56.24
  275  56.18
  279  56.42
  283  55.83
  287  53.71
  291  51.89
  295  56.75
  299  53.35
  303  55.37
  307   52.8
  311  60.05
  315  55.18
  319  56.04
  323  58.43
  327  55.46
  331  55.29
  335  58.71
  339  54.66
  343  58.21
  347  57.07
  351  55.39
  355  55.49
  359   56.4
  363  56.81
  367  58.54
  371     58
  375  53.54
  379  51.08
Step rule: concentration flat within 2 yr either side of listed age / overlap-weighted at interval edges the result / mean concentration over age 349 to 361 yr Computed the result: 55.8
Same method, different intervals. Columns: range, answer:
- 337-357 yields 56.2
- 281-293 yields 53.8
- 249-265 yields 57.5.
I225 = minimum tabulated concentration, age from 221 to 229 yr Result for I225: 56.44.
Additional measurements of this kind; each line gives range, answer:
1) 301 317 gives 52.8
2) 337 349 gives 54.66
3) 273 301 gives 51.89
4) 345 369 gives 55.39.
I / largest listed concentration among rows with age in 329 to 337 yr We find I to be 58.71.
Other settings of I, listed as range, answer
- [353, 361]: 56.4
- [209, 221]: 56.63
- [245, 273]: 59.03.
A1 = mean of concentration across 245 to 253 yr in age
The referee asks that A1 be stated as 57.6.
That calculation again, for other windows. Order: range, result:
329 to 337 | 57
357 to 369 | 57.2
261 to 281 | 56.9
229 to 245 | 56.4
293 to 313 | 55.7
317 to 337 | 56.8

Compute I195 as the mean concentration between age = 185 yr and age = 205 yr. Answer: 58.2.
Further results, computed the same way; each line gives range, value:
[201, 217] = 57.8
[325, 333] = 55.4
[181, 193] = 58.7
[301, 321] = 55.9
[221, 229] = 56.9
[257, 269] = 57.3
